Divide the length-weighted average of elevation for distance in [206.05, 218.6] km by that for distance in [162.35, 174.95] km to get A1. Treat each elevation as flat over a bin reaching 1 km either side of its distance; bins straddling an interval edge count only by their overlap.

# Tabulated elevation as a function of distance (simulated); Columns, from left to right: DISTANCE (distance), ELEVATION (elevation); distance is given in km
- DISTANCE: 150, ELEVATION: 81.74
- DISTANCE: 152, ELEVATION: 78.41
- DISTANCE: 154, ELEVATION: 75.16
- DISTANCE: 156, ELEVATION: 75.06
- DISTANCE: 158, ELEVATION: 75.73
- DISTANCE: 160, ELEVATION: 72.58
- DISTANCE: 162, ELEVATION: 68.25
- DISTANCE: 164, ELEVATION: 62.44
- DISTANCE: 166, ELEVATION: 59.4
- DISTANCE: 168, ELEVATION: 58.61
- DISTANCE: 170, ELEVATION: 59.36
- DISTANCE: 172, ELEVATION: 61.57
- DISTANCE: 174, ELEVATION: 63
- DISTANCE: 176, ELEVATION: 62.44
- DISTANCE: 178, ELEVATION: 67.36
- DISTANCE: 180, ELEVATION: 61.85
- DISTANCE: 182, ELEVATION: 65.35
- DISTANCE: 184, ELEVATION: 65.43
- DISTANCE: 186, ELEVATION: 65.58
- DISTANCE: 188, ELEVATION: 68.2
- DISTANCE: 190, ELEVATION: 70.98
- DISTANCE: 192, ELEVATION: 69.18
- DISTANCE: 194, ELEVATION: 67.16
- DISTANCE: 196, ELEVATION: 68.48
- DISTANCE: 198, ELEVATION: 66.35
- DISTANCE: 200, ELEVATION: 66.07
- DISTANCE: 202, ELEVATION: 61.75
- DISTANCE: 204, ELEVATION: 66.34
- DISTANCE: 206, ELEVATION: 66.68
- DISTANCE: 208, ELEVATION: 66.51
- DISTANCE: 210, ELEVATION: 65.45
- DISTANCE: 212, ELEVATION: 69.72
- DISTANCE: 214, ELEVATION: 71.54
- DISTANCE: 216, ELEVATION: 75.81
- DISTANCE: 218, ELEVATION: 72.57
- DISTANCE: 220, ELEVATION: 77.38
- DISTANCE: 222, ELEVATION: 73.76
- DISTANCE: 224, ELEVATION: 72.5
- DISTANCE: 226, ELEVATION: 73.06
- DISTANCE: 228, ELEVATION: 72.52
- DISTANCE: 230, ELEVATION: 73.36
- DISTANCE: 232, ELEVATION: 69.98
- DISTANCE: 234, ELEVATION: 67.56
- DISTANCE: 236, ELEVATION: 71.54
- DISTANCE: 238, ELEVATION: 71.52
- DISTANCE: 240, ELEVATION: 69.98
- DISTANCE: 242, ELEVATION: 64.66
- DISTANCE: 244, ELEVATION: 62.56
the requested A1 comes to 1.14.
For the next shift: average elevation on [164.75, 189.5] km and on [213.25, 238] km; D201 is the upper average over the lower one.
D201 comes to 1.15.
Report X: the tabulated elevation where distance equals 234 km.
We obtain 67.56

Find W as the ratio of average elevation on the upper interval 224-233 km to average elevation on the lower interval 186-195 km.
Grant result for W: 1.05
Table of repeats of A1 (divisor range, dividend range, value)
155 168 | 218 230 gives 1.08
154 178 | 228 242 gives 1.07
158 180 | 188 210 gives 1.05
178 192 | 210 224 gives 1.09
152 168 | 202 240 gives 1.02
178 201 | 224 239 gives 1.07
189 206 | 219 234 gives 1.09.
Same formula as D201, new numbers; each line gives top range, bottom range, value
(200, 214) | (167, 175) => 1.10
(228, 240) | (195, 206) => 1.08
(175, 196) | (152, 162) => 0.89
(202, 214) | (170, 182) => 1.06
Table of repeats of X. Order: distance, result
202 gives 61.75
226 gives 73.06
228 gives 72.52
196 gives 68.48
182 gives 65.35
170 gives 59.36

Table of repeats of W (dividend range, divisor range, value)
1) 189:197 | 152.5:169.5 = 1.01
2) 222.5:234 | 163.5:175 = 1.19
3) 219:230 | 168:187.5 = 1.16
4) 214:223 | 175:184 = 1.16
